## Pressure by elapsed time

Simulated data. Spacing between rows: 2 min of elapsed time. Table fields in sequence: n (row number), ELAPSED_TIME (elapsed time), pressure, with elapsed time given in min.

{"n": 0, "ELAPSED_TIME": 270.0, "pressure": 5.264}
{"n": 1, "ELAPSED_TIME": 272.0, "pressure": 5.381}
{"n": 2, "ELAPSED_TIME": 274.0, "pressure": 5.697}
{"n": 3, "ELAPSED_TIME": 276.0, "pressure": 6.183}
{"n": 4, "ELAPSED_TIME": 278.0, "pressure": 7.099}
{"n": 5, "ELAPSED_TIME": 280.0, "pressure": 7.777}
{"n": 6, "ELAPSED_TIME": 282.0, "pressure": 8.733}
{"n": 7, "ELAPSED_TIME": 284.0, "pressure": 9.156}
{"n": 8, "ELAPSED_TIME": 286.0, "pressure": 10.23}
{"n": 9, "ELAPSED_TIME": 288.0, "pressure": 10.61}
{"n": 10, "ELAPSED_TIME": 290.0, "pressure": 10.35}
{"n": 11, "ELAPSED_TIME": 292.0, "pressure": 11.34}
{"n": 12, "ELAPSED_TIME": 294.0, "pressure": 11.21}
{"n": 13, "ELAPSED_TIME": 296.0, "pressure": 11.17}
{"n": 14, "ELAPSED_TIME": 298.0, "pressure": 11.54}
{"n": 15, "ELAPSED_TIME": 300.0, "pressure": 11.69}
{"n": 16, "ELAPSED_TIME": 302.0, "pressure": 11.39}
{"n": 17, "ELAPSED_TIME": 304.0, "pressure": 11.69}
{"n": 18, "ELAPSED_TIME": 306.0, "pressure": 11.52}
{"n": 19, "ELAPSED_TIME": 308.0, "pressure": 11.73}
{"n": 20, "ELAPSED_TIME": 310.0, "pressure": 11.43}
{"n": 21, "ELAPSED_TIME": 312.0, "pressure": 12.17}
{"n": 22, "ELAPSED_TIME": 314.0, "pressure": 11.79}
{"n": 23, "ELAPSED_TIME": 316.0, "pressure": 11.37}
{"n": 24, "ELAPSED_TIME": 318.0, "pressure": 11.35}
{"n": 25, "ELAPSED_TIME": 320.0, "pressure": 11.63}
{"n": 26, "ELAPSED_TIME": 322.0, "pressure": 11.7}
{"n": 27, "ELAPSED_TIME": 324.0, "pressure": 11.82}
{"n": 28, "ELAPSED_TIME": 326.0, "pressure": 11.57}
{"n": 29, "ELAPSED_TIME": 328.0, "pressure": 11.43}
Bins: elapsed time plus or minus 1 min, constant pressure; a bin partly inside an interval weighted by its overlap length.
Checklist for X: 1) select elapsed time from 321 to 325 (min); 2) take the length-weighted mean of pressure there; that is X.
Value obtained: 11.8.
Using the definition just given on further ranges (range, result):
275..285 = 7.79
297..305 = 11.6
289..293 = 10.8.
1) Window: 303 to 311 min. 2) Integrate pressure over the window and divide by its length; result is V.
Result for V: 11.6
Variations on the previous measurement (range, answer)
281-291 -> 9.82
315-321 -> 11.5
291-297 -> 11.2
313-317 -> 11.6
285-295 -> 10.7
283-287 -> 9.69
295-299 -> 11.4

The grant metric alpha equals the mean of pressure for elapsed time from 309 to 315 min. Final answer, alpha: 11.8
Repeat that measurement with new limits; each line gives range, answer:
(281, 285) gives 8.94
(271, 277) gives 5.75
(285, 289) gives 10.4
